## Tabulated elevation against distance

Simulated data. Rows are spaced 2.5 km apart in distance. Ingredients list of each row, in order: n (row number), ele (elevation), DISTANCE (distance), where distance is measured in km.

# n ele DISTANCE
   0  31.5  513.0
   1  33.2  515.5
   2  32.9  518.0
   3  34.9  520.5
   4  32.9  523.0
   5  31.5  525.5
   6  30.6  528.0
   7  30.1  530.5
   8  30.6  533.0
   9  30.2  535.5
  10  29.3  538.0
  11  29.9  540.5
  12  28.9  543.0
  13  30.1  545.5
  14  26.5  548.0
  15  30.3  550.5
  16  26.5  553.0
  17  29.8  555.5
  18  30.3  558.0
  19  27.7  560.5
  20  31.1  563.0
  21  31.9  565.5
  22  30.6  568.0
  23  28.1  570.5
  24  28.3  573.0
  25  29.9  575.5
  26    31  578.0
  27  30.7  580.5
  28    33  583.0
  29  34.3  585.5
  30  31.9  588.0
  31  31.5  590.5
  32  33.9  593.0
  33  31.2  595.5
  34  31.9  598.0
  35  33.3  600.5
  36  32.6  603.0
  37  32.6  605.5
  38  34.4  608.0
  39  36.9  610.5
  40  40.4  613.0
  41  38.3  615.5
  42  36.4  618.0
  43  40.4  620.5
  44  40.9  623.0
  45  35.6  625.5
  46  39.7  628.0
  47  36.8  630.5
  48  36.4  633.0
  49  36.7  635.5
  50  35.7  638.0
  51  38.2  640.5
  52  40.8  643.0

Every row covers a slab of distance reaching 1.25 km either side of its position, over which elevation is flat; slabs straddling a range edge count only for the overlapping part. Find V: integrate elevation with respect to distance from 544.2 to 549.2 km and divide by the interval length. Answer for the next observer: 28.3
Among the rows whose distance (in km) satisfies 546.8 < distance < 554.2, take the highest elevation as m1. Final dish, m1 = 30.3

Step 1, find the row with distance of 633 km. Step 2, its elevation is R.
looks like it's 36.4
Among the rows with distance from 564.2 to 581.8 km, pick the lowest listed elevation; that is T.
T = 28.1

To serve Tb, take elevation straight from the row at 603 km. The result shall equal 32.6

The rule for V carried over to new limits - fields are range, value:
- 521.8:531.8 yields 31.3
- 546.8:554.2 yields 27.8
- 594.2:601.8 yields 32.1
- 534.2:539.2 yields 29.8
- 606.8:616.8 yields 37.5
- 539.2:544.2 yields 29.4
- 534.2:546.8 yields 29.7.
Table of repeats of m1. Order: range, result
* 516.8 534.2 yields 34.9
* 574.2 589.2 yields 34.3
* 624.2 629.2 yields 39.7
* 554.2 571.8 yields 31.9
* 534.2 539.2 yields 30.2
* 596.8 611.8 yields 36.9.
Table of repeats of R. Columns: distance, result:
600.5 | 33.3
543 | 28.9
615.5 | 38.3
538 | 29.3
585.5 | 34.3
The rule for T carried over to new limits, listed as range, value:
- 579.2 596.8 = 30.7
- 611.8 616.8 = 38.3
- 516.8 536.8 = 30.1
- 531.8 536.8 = 30.2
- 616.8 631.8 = 35.6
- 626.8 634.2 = 36.4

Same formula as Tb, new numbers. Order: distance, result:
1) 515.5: 33.2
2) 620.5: 40.4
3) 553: 26.5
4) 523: 32.9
